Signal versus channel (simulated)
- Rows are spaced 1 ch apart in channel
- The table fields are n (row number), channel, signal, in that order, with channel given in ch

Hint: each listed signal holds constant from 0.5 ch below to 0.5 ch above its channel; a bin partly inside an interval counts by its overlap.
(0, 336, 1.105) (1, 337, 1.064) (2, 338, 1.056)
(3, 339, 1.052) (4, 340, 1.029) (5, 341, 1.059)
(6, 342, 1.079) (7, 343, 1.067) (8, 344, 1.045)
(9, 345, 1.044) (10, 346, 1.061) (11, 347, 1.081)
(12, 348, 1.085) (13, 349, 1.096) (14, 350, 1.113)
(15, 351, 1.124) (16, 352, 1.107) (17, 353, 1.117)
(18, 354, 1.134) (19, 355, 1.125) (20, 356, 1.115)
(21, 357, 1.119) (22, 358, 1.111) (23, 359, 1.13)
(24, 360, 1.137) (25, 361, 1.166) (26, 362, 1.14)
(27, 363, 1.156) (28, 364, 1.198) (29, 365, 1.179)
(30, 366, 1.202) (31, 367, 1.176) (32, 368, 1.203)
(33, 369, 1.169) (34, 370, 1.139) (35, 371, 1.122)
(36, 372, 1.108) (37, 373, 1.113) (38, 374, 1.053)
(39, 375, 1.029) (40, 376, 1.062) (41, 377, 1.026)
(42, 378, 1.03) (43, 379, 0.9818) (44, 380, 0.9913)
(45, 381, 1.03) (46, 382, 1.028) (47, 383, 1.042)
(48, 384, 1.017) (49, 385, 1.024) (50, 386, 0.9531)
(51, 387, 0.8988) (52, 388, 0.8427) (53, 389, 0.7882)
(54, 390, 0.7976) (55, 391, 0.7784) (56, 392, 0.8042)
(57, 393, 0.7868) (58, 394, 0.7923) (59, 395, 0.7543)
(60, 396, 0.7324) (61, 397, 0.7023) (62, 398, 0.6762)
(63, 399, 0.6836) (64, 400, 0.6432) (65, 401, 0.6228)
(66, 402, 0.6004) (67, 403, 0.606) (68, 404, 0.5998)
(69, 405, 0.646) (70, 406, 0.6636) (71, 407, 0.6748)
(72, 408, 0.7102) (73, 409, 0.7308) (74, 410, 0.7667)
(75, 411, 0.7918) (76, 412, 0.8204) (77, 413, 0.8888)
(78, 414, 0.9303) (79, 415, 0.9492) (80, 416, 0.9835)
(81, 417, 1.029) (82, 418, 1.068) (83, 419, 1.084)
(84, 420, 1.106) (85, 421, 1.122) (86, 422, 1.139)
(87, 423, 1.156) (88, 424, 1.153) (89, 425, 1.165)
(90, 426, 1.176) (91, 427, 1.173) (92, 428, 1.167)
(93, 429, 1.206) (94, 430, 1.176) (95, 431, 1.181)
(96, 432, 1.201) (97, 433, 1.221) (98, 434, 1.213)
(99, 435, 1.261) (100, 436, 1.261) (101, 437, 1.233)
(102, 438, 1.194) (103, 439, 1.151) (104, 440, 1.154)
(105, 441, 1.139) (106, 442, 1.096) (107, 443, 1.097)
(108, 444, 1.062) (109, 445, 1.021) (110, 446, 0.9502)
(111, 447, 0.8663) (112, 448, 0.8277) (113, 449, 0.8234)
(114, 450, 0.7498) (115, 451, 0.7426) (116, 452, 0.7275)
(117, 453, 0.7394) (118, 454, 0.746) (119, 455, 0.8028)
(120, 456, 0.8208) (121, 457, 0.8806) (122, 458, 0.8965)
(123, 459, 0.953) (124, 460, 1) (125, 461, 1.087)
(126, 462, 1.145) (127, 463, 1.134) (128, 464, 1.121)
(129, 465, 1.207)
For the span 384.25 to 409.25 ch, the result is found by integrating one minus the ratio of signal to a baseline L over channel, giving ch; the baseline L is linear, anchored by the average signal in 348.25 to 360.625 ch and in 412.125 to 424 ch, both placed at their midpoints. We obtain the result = 7.6 ch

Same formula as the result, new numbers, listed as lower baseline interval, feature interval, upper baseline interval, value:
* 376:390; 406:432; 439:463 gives -1.62 ch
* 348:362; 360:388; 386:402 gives -4.07 ch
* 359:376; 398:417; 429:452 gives 6.13 ch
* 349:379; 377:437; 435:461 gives 5.84 ch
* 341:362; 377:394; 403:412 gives -1.26 ch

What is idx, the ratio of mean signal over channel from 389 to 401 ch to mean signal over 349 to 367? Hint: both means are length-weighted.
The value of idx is 0.6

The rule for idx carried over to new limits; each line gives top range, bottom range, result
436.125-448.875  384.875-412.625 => 1.43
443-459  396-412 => 1.26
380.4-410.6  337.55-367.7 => 0.70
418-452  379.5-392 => 1.18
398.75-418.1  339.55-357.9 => 0.70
